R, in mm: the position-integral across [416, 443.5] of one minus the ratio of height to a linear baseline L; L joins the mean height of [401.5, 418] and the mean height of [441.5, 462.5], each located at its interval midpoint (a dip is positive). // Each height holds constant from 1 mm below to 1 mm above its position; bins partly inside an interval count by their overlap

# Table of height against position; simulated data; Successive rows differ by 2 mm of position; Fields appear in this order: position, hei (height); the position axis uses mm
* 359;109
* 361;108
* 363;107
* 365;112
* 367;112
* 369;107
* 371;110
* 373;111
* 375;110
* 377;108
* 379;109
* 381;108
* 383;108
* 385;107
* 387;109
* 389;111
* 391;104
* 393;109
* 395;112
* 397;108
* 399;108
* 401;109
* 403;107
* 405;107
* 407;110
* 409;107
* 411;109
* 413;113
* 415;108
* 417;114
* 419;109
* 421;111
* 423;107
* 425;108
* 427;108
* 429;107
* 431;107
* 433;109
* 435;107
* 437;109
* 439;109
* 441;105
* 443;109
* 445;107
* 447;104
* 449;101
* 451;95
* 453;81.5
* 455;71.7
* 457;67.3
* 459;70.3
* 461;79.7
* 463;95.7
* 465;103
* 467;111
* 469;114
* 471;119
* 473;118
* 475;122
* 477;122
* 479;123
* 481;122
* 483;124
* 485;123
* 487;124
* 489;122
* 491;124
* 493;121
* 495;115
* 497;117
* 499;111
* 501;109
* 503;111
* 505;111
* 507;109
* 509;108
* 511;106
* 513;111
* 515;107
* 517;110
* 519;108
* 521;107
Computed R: -2.4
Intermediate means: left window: 109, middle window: 108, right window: 89.2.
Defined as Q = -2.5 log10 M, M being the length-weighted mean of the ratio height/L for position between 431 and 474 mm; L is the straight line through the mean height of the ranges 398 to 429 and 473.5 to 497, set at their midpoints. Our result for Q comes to 0.16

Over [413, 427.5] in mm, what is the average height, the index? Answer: 110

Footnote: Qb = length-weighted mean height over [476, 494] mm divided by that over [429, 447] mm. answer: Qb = 1.1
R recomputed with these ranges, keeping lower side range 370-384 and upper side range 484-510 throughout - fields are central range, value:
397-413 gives 0.3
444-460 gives 3.7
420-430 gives 0.3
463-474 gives 0.3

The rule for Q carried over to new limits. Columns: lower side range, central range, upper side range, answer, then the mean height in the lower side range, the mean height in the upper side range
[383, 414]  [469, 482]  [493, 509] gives -0.09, 109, 112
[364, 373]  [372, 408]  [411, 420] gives 0.02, 110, 111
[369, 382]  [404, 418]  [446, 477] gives -0.05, 109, 97.7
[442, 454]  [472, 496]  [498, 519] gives -0.16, 99.6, 109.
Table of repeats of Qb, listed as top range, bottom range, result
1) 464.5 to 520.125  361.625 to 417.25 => 1.06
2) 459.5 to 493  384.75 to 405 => 1.06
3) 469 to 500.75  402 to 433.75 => 1.10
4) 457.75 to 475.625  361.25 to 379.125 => 0.94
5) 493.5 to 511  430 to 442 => 1.03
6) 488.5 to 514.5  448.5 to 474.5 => 1.19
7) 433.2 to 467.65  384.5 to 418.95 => 0.88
